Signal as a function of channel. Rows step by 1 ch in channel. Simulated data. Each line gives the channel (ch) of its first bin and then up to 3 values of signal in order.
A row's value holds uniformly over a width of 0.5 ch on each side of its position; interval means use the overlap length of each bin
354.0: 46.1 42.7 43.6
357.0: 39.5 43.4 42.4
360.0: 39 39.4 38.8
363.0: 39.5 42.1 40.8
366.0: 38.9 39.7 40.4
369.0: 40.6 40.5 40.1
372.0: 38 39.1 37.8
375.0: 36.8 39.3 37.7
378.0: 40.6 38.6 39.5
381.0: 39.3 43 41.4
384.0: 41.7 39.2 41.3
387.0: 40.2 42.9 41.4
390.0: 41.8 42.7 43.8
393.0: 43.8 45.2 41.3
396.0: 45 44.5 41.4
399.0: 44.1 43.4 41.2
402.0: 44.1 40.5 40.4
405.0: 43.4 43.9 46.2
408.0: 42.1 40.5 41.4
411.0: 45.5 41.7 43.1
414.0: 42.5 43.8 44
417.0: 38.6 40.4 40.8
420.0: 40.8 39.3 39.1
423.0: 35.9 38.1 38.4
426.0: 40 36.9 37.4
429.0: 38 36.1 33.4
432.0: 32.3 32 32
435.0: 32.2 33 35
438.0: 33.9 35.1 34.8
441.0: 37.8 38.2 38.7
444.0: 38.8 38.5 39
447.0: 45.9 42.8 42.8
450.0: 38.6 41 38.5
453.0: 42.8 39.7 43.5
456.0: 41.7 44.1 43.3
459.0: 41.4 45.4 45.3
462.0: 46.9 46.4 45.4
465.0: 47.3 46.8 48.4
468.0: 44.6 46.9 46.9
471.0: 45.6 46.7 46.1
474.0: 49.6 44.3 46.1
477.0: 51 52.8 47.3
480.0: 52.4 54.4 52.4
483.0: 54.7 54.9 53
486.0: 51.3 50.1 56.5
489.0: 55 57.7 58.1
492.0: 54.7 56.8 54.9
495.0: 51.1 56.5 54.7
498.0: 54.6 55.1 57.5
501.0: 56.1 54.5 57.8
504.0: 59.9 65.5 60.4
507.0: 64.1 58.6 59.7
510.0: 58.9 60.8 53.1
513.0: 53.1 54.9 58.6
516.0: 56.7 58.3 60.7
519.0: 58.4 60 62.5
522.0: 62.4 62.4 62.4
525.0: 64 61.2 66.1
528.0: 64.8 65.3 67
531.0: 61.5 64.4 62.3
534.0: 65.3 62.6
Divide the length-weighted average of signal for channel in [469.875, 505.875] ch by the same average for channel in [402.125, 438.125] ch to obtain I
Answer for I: 1.4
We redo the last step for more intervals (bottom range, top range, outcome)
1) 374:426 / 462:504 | 1.25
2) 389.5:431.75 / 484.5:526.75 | 1.40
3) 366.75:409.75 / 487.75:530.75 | 1.42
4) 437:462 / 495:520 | 1.43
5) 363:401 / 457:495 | 1.21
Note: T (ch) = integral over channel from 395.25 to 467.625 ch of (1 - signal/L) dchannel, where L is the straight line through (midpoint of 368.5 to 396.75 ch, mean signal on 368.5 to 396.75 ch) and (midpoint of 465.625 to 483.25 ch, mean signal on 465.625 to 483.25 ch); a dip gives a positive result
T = 6.9 ch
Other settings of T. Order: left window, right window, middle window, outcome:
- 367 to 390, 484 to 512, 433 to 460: 5.8 ch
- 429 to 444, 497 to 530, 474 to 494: -1.0 ch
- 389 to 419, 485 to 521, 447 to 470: 3.0 ch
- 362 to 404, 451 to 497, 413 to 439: 4.2 ch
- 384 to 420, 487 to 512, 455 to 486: 3.0 ch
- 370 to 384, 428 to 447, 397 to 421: -3.1 ch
